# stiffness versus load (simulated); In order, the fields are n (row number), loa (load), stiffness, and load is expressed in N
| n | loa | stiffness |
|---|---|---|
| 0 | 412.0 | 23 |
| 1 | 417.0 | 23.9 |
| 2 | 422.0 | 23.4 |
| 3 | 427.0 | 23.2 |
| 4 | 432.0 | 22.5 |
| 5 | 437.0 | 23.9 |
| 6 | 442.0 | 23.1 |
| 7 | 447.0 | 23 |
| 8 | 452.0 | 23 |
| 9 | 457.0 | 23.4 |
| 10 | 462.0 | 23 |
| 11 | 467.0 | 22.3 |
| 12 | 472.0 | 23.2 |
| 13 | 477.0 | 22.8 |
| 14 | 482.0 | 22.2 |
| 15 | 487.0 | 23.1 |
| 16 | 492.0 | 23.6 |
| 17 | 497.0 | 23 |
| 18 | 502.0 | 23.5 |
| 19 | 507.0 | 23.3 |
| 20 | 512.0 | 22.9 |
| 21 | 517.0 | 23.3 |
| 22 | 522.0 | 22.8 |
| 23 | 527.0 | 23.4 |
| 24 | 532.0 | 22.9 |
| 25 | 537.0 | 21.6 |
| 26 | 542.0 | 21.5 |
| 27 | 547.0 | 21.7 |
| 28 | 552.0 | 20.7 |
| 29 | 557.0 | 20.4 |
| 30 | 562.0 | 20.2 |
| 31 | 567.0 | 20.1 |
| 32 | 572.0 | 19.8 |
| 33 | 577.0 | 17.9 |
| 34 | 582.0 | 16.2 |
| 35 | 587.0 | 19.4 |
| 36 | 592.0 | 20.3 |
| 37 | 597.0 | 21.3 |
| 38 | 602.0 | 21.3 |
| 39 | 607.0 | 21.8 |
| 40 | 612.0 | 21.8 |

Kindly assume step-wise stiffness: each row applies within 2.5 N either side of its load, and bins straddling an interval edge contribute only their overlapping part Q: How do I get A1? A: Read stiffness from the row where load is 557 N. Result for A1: 20.4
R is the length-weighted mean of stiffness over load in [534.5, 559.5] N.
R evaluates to 21.2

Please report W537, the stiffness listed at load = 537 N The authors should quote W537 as 21.6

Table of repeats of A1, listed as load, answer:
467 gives 22.3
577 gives 17.9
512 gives 22.9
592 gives 20.3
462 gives 23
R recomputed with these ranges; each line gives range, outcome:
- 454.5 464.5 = 23.2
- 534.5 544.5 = 21.6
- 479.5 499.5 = 23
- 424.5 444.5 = 23.2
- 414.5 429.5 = 23.5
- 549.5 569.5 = 20.4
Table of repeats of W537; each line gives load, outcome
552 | 20.7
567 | 20.1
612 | 21.8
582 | 16.2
